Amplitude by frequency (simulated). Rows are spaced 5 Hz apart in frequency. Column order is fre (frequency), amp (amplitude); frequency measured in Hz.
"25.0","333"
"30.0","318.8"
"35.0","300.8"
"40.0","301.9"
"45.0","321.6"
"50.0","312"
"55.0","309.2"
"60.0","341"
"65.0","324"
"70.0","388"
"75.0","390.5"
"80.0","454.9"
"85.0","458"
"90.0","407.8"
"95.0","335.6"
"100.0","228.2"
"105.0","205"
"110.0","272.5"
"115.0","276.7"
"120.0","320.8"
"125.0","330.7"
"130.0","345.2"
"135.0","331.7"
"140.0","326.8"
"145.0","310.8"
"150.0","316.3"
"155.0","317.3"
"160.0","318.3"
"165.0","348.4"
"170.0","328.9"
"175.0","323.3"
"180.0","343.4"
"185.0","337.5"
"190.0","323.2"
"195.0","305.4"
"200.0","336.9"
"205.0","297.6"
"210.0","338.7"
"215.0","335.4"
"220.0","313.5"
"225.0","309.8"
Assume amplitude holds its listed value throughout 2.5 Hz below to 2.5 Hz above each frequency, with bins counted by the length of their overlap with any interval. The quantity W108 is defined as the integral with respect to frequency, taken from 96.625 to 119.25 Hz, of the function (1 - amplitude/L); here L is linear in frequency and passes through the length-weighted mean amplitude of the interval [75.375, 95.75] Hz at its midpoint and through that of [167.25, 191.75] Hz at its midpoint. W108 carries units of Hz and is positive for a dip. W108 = 8.1 Hz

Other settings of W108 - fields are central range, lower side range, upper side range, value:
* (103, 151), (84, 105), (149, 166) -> 3.4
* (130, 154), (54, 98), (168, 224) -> 1.8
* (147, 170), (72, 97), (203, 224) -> 2.2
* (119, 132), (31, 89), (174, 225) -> 0.3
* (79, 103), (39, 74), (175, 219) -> -2.7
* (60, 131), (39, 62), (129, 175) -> -3.8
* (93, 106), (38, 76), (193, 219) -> 2.8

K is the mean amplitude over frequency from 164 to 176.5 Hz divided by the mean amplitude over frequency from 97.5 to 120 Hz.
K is 1.3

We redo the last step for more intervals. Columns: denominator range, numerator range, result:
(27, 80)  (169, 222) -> 0.97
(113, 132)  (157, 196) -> 1.03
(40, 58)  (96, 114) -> 0.79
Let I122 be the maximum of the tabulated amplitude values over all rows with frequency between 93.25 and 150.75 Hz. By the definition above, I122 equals 345.2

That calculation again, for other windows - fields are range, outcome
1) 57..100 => 458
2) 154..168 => 348.4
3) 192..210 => 338.7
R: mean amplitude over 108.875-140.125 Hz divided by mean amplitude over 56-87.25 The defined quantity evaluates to 0.81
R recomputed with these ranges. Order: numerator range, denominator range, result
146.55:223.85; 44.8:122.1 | 0.97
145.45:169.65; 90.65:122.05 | 1.16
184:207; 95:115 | 1.26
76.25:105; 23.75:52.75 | 1.16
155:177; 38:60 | 1.04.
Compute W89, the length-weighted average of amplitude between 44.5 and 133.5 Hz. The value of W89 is 335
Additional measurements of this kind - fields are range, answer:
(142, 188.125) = 327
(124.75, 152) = 327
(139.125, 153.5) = 317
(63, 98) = 393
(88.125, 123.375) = 291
